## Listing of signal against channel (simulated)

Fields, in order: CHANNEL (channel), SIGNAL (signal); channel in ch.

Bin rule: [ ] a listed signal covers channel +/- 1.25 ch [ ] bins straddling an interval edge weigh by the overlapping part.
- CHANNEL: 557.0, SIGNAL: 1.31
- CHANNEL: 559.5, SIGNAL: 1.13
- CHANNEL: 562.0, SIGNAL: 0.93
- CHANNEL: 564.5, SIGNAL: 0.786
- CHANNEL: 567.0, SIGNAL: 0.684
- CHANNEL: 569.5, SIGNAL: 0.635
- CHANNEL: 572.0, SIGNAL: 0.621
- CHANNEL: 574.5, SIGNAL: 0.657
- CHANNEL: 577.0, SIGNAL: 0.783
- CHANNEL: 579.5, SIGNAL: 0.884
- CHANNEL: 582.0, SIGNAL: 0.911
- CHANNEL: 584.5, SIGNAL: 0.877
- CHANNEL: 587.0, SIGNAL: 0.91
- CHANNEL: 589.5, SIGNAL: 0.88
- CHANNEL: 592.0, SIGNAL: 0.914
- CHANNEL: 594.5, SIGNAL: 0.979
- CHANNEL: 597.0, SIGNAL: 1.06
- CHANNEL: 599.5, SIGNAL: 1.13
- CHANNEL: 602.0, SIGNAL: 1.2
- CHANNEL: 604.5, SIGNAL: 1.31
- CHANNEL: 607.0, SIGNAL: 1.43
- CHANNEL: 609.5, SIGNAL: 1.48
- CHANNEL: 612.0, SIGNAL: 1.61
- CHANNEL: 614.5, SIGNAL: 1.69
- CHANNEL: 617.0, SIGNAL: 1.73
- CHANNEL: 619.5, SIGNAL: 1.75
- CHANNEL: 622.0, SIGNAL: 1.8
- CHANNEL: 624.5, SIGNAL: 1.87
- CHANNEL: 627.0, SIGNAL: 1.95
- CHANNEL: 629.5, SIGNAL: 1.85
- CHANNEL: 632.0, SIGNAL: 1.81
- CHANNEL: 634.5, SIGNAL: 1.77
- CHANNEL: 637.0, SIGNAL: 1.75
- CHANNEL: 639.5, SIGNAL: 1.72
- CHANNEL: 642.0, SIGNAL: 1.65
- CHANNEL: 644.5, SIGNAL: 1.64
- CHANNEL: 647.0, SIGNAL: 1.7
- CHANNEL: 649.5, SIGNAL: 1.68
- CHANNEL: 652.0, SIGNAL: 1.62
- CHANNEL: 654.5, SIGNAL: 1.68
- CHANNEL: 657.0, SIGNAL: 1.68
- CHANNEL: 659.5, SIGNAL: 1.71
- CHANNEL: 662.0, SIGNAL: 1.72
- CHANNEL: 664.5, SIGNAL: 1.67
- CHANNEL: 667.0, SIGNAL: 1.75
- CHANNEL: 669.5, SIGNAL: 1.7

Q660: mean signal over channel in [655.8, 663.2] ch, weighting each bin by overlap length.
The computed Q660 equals 1.7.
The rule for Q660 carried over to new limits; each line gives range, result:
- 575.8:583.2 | 0.859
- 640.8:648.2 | 1.66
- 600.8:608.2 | 1.31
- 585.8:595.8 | 0.921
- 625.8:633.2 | 1.87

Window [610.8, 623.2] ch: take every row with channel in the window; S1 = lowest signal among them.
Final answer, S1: 1.61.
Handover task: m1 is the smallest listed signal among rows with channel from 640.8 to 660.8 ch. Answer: 1.62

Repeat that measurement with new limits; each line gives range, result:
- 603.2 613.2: 1.31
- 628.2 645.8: 1.64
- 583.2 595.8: 0.877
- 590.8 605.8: 0.914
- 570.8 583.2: 0.621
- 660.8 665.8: 1.67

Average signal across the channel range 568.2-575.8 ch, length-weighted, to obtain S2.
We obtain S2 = 0.639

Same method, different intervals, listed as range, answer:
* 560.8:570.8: 0.757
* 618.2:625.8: 1.81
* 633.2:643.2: 1.72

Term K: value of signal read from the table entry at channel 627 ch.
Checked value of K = 1.95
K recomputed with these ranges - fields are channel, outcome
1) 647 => 1.7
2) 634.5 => 1.77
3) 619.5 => 1.75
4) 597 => 1.06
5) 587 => 0.91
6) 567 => 0.684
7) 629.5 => 1.85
